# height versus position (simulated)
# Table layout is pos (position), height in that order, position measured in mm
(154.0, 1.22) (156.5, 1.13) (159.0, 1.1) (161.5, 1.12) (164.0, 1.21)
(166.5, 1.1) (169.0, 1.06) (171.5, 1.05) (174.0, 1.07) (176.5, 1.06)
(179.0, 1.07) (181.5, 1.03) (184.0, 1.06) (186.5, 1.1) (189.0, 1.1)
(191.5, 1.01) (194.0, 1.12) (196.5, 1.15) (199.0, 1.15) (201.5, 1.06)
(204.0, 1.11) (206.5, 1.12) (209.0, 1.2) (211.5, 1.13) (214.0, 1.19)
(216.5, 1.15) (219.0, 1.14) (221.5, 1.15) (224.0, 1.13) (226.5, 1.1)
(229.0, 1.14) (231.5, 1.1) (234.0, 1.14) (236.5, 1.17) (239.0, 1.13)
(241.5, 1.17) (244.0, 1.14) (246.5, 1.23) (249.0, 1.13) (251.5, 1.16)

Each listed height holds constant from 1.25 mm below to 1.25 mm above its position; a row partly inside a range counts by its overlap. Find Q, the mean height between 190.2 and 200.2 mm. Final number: 1.11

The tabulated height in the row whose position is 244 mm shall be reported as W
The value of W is 1.14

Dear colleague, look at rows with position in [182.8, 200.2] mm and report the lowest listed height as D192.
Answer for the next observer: 1.01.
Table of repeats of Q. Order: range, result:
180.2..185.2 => 1.05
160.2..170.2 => 1.12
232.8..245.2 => 1.15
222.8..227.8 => 1.12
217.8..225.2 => 1.14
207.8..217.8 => 1.17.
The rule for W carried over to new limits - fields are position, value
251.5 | 1.16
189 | 1.1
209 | 1.2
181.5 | 1.03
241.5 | 1.17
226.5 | 1.1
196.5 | 1.15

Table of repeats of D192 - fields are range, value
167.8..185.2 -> 1.03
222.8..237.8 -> 1.1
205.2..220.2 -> 1.12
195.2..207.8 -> 1.06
